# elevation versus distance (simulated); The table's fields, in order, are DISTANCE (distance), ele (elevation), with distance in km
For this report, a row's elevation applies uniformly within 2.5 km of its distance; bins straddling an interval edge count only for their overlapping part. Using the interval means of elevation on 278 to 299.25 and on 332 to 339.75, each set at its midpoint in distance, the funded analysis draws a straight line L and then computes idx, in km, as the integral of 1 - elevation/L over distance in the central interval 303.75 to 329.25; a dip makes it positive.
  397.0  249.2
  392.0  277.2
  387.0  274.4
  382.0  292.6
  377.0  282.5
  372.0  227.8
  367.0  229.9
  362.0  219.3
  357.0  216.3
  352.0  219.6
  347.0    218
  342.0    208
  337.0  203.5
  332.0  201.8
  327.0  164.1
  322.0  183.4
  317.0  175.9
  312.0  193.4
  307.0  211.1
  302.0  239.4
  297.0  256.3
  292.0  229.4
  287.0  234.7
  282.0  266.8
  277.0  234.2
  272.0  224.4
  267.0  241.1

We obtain 3.9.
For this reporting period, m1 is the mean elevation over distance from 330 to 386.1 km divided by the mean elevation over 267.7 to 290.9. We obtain 0.96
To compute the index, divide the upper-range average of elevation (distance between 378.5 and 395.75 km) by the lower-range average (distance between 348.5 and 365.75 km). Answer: 1.27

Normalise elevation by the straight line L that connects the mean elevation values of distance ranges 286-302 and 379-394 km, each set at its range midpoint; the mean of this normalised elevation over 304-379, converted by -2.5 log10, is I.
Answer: 0.241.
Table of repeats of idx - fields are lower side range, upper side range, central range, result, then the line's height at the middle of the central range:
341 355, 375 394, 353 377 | 1.7 km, 247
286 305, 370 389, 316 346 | 7.3 km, 253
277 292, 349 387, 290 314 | 1.7 km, 244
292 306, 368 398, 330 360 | 5.1 km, 255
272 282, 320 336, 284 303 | -1.6 km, 222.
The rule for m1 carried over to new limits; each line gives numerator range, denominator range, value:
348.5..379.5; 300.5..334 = 1.20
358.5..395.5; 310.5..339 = 1.37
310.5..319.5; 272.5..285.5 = 0.75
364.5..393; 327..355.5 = 1.28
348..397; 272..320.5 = 1.10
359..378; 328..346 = 1.17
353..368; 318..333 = 1.22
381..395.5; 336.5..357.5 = 1.30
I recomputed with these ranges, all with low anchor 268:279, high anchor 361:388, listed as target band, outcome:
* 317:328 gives 0.351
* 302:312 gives 0.120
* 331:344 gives 0.201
